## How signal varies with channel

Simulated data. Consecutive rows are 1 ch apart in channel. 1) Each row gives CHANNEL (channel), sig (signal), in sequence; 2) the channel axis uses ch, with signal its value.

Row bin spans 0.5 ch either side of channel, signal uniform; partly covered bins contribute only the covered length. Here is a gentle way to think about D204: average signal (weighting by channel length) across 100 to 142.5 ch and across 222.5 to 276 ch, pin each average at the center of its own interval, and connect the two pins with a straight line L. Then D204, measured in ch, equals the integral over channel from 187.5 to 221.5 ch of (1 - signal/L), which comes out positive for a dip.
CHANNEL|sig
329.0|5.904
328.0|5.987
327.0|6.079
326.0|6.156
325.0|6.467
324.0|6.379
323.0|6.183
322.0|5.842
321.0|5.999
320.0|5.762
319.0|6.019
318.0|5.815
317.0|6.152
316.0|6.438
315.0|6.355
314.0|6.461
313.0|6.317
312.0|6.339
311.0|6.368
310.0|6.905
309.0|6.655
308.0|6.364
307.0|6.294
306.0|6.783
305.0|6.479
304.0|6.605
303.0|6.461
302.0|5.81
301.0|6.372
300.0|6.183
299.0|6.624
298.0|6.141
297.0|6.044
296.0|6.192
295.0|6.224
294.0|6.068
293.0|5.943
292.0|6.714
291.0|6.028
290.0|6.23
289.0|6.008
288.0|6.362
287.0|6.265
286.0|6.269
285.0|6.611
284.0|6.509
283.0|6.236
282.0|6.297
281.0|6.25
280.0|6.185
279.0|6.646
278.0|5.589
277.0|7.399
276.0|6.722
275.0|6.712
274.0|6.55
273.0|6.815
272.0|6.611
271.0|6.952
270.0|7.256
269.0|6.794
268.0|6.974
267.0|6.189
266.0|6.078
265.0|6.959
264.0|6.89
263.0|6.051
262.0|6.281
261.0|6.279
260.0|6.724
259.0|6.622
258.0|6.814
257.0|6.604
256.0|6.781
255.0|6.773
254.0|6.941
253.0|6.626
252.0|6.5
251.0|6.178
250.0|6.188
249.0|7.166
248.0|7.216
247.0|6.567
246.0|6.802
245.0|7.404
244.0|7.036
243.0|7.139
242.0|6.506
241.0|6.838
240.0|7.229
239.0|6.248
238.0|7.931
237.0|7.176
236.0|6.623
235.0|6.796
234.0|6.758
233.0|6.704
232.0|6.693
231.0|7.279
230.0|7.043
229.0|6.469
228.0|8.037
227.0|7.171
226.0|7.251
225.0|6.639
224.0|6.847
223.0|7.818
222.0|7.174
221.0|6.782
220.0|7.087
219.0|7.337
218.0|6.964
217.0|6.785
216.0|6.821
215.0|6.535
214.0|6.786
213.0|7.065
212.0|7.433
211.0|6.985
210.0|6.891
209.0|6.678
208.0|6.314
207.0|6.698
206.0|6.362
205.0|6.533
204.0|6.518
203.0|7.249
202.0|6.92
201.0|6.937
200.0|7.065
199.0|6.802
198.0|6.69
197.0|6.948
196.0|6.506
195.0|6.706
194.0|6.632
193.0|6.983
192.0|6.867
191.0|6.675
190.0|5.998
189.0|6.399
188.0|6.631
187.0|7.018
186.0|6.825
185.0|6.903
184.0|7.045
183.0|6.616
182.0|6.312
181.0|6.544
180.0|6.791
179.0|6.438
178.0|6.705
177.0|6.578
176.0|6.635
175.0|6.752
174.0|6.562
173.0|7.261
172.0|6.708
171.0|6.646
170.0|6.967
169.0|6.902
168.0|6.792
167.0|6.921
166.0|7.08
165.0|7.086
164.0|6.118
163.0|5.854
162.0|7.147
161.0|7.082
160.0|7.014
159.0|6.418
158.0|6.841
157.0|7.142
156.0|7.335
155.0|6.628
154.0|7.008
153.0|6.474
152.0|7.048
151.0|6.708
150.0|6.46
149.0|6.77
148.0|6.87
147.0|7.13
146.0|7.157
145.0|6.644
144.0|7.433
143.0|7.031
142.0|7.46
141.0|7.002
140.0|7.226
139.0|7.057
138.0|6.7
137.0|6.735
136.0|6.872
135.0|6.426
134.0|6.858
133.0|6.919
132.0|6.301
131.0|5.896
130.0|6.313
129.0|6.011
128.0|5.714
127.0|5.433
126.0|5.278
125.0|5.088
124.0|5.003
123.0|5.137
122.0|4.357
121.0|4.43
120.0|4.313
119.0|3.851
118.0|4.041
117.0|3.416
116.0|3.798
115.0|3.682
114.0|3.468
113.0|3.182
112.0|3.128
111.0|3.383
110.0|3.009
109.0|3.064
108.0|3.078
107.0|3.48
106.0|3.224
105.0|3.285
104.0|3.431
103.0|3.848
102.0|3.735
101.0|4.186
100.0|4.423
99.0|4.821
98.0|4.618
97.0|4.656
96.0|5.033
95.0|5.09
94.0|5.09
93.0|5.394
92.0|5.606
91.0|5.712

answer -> -3.6 ch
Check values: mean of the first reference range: 4.87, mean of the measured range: 6.78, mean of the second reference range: 6.82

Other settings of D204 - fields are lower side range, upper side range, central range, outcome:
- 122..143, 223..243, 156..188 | -1.2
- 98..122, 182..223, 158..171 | -2.9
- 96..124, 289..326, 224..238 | -4.4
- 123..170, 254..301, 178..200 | -0.4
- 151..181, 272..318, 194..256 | -2.7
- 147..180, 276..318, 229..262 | -1.5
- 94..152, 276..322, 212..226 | -2.9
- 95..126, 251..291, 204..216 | -2.5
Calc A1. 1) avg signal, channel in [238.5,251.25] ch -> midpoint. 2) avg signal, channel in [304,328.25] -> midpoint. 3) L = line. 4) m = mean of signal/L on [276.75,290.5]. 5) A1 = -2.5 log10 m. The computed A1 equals 0.03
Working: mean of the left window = 6.82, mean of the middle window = 6.33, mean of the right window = 6.28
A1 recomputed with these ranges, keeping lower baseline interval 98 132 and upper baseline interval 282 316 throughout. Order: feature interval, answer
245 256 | -0.165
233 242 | -0.221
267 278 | -0.127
